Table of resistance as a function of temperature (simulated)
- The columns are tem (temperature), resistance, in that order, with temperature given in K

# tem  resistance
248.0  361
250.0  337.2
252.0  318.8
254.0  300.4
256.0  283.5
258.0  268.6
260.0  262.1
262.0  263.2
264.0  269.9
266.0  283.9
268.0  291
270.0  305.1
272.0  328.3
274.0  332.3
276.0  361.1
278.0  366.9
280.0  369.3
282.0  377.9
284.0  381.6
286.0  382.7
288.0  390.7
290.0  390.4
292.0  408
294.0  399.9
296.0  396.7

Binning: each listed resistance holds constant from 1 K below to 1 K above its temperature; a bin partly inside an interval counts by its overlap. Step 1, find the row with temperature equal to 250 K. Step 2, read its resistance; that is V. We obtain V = 337.2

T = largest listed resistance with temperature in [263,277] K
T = 361.1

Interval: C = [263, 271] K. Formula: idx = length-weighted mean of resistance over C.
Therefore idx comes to 287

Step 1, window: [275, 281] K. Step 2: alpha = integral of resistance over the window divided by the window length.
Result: 366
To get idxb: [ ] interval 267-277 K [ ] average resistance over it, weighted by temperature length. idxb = 324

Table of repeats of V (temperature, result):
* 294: 399.9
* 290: 390.4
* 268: 291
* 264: 269.9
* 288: 390.7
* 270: 305.1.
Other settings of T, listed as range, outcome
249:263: 337.2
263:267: 283.9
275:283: 377.9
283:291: 390.7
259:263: 263.2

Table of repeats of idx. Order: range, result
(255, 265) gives 269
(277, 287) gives 376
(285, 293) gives 393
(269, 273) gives 317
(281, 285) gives 380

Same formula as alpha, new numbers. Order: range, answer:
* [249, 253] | 328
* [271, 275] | 330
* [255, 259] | 276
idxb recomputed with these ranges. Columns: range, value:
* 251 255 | 310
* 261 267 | 272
